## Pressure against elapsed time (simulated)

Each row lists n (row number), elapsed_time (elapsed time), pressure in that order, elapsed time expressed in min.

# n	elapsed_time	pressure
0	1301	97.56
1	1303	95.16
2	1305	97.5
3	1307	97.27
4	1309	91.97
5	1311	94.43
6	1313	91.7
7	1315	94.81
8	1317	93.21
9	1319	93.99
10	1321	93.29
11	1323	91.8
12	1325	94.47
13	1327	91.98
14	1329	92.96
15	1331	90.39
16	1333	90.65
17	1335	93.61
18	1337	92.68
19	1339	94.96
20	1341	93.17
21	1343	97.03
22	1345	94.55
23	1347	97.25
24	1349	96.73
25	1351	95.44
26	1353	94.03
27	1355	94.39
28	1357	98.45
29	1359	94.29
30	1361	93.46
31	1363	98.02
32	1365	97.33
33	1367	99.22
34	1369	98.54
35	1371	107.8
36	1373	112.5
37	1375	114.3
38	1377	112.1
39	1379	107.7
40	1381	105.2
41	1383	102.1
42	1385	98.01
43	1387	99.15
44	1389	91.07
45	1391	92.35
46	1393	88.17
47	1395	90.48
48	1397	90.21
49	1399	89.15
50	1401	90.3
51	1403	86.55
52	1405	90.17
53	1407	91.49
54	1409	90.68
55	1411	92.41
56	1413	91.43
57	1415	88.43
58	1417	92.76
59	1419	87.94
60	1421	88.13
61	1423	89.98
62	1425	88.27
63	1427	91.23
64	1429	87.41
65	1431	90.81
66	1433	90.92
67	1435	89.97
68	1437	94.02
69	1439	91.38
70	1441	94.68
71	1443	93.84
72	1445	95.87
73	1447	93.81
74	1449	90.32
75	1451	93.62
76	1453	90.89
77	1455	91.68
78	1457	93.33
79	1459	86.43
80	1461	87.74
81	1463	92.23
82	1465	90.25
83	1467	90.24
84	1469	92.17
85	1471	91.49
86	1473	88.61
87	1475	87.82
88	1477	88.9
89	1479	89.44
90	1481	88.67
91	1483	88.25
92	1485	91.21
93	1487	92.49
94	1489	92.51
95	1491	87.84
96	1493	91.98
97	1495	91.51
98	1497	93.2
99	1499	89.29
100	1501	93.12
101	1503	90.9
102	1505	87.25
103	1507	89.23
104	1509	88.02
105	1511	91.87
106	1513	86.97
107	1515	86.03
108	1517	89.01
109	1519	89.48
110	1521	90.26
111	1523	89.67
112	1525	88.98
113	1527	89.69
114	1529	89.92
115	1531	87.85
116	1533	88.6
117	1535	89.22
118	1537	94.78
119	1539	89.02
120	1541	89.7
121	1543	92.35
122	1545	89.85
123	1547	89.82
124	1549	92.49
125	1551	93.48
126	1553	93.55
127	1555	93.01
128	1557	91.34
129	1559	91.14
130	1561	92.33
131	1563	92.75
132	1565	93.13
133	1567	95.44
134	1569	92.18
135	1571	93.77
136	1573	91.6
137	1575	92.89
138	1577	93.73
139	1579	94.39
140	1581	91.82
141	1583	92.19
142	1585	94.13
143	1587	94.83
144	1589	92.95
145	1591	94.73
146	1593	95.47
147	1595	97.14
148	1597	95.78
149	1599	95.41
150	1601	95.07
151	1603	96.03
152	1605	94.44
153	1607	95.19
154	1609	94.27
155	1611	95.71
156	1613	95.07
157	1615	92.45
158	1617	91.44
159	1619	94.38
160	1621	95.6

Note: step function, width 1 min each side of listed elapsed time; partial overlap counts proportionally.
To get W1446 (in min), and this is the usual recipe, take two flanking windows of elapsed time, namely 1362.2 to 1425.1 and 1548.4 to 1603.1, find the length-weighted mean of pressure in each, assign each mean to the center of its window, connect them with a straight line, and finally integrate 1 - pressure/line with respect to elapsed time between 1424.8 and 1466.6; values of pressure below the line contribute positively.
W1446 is 1.7 min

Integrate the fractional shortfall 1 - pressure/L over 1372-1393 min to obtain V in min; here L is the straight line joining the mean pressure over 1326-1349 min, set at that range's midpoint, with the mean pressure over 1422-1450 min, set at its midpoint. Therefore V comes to -2.3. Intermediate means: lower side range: 93.7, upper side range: 91.6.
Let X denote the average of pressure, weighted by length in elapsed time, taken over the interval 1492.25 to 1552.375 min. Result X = 90.1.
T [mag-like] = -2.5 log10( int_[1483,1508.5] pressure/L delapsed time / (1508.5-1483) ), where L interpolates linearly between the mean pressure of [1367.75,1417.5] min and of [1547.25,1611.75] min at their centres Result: 0.05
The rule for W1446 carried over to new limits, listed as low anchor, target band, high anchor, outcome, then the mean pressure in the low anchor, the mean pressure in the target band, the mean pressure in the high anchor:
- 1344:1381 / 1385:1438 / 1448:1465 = 2.63 min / 100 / 90.7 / 90.7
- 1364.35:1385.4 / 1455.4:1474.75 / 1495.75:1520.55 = 0.90 min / 105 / 90.2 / 89.6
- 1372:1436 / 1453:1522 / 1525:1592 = 2.22 min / 94.1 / 90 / 92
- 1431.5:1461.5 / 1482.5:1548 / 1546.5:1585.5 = 1.71 min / 92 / 90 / 92.8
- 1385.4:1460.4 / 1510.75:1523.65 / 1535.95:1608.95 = 0.50 min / 91.1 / 88.9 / 93.3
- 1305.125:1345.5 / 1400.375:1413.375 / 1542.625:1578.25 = 0.39 min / 93.5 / 90.4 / 92.5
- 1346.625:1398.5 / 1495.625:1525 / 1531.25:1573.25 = 1.20 min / 98.7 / 89.6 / 91.8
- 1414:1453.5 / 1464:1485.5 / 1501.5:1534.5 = 0.11 min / 91.2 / 89.7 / 89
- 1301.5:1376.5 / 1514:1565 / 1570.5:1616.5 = 2.18 min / 96.2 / 90.6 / 94.3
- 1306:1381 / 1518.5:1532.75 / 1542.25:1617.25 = 0.75 min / 96.9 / 89.4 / 93.5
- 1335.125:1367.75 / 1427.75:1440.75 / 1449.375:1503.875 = 0.18 min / 95.6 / 91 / 90.6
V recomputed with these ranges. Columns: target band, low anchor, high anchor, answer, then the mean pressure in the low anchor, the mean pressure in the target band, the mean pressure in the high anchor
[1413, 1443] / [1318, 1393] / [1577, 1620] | 1.8 min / 97.3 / 90.6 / 94.4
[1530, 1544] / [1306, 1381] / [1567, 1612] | 0.7 min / 96.9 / 90.2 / 94.3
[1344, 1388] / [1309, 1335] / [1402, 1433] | -4.3 min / 92.8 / 100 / 89.9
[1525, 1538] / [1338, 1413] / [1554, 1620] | 0.6 min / 96.7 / 89.9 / 93.8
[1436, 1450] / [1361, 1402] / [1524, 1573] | 0.4 min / 99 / 93.4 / 91.4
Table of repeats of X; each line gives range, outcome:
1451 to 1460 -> 90.9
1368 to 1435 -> 94.7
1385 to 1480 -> 90.9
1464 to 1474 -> 90.6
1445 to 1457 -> 92.5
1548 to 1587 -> 93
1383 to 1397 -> 93.6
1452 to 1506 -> 90.3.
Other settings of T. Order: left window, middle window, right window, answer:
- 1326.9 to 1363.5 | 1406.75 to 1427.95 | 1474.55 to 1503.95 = 0.03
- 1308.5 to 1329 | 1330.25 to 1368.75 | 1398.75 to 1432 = -0.04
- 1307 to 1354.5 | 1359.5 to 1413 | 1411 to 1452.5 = -0.05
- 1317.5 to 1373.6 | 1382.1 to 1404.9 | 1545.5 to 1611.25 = 0.03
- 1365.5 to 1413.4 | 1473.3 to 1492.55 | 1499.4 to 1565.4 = 0.04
